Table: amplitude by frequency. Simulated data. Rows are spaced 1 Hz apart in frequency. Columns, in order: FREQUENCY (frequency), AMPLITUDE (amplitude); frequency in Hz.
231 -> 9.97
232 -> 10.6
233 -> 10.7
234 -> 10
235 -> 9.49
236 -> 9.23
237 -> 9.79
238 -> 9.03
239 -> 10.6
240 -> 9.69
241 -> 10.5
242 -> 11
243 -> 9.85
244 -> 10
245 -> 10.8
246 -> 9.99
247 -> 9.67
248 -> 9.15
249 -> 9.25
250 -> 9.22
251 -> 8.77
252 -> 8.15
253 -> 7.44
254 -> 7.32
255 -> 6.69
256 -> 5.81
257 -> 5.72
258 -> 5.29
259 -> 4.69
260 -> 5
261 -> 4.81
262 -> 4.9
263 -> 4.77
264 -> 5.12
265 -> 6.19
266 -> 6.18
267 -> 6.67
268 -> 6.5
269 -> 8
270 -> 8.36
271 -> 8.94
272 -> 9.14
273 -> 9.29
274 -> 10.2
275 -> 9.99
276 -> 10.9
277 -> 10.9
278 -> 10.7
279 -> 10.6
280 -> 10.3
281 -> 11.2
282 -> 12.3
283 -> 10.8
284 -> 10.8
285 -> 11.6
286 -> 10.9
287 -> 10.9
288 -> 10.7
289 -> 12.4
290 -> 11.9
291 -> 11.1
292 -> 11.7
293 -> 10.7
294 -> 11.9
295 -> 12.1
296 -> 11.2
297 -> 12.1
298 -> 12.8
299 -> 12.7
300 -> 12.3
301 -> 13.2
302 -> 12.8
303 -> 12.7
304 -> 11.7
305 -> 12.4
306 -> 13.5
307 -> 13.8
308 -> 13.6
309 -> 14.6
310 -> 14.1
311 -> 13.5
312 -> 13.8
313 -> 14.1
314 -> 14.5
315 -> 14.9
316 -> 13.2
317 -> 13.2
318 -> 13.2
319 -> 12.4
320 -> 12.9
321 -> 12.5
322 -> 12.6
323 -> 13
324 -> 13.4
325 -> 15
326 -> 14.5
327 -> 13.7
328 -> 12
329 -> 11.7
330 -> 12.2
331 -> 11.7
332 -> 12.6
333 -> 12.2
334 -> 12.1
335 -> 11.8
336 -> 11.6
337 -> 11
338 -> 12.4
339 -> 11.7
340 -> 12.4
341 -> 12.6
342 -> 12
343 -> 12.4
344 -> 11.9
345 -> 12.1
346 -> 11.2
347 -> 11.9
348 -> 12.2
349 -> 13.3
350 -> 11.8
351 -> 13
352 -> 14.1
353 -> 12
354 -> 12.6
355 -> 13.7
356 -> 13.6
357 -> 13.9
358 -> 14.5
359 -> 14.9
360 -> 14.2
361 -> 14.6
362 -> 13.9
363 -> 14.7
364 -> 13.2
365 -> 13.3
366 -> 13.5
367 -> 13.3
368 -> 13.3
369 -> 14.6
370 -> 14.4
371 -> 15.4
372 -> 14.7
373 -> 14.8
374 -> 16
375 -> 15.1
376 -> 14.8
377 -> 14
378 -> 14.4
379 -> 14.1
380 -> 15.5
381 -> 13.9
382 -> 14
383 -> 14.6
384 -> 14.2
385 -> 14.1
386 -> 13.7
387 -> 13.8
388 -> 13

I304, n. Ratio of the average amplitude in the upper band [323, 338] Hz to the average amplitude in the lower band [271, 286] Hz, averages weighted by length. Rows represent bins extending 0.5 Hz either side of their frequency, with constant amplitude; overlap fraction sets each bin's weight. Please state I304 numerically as 1.2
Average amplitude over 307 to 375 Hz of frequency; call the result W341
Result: 13.2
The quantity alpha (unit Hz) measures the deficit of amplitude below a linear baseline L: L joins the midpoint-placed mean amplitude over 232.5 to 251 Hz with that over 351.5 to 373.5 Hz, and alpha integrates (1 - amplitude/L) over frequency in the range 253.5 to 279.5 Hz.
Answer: 8.1 Hz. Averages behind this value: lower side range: 9.86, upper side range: 14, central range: 7.41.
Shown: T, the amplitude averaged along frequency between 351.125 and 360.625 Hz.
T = 13.7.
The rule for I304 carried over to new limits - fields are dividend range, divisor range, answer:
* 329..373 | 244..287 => 1.54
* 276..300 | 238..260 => 1.35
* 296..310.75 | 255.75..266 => 2.46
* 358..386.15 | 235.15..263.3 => 1.76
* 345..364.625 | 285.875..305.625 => 1.11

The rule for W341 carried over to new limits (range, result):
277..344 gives 12.4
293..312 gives 12.8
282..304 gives 11.8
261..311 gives 10.6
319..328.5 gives 13.2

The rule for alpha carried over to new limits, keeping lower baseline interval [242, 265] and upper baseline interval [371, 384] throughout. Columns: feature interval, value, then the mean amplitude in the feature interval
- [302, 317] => -4.00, 13.6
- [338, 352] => 0.55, 12.3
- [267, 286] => -2.49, 9.96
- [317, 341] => -1.53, 12.6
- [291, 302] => -2.33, 12.1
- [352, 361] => -0.20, 13.8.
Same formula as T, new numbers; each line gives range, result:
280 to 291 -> 11.3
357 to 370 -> 14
